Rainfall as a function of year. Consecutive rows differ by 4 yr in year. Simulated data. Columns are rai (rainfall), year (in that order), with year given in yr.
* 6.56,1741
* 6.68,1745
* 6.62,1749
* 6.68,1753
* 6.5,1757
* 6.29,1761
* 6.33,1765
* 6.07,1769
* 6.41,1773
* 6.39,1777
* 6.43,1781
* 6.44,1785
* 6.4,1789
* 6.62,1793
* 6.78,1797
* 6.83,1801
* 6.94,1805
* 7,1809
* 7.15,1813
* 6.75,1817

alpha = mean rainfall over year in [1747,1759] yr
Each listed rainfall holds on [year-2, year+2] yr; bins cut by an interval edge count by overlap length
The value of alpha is 6.6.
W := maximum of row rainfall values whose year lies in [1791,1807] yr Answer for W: 6.94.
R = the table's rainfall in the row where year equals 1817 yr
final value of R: 6.75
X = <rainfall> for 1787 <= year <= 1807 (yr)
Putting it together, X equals 6.71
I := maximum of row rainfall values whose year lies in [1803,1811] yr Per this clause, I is 7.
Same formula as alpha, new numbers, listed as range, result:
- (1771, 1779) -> 6.4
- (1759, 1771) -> 6.23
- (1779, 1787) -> 6.44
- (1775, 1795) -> 6.46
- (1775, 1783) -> 6.41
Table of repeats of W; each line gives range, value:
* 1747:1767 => 6.68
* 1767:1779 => 6.41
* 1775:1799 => 6.78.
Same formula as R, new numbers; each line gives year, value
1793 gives 6.62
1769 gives 6.07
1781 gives 6.43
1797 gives 6.78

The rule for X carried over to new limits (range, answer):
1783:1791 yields 6.42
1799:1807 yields 6.88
